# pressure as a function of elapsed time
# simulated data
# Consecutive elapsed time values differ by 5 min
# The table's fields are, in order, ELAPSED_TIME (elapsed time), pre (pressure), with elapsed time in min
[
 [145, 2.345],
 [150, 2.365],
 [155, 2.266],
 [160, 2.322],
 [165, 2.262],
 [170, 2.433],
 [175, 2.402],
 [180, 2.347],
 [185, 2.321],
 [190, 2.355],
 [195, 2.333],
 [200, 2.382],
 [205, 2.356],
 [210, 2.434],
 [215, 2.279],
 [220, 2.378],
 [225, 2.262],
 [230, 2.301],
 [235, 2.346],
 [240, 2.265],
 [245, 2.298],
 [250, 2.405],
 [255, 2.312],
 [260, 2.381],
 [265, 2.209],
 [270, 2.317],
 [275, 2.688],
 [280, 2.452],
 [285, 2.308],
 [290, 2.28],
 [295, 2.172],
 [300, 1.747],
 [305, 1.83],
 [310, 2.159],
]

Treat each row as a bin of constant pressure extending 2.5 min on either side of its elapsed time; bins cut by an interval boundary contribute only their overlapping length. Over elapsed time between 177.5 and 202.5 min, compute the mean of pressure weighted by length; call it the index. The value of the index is 2.35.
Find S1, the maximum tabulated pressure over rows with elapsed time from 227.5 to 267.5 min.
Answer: 2.405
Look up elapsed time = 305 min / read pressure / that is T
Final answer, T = 1.83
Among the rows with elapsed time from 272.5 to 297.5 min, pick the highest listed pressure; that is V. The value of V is 2.688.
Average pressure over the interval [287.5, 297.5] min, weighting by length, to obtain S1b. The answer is 2.23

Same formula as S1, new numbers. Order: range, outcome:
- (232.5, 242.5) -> 2.346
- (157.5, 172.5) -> 2.433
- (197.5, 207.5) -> 2.382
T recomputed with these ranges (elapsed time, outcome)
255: 2.312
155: 2.266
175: 2.402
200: 2.382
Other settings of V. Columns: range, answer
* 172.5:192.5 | 2.402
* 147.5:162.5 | 2.365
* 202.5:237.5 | 2.434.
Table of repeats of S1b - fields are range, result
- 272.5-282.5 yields 2.57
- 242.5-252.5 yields 2.35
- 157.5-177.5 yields 2.35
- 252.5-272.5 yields 2.3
